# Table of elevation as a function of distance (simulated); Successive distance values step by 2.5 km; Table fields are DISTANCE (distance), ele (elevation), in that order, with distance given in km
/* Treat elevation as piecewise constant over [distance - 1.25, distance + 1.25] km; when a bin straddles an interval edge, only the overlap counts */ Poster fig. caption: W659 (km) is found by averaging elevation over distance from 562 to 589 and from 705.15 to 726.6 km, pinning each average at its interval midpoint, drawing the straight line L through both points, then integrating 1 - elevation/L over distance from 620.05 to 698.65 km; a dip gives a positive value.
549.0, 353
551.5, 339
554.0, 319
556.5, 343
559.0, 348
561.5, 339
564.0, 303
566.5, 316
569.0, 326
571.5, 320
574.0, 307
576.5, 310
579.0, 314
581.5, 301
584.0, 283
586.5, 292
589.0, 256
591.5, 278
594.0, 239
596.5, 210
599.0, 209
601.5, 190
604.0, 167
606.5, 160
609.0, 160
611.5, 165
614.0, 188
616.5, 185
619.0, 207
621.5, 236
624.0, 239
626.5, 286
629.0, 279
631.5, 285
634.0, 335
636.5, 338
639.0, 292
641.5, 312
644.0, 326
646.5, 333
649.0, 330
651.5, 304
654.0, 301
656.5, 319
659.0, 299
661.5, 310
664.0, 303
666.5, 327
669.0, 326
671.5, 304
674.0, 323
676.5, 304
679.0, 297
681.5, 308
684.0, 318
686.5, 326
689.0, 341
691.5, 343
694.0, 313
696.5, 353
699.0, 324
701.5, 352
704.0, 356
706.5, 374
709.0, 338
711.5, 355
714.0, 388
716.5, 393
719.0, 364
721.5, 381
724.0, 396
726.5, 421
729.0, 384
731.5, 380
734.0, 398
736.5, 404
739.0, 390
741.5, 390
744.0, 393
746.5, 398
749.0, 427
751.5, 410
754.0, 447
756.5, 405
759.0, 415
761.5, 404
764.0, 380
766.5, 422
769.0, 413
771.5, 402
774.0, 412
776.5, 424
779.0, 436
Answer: 8.6 km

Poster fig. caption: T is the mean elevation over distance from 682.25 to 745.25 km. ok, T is 367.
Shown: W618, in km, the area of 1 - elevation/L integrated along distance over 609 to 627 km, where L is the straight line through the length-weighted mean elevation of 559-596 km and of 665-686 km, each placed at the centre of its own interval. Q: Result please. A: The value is 5.7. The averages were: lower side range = 299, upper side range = 314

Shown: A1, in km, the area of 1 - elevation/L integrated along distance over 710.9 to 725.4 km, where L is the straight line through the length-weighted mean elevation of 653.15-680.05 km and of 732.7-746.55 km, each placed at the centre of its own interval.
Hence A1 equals -0.4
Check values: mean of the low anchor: 311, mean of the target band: 381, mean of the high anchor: 395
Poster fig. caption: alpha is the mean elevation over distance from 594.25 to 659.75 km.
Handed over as 255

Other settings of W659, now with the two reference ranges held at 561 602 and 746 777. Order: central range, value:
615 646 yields 4.0 km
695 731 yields 0.7 km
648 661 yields 1.0 km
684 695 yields 0.9 km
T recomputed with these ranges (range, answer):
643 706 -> 322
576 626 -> 229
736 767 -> 406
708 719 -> 369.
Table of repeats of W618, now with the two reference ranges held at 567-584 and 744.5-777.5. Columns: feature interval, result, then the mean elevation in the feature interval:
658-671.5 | 1.8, 312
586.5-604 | 5.0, 230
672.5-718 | 4.5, 339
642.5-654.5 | 1.1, 320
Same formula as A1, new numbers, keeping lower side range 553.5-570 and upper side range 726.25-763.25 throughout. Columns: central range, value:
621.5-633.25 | 2.8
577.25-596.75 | 3.6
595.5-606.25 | 4.8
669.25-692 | 3.6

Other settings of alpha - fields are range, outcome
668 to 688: 313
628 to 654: 313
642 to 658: 318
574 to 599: 274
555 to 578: 323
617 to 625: 223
